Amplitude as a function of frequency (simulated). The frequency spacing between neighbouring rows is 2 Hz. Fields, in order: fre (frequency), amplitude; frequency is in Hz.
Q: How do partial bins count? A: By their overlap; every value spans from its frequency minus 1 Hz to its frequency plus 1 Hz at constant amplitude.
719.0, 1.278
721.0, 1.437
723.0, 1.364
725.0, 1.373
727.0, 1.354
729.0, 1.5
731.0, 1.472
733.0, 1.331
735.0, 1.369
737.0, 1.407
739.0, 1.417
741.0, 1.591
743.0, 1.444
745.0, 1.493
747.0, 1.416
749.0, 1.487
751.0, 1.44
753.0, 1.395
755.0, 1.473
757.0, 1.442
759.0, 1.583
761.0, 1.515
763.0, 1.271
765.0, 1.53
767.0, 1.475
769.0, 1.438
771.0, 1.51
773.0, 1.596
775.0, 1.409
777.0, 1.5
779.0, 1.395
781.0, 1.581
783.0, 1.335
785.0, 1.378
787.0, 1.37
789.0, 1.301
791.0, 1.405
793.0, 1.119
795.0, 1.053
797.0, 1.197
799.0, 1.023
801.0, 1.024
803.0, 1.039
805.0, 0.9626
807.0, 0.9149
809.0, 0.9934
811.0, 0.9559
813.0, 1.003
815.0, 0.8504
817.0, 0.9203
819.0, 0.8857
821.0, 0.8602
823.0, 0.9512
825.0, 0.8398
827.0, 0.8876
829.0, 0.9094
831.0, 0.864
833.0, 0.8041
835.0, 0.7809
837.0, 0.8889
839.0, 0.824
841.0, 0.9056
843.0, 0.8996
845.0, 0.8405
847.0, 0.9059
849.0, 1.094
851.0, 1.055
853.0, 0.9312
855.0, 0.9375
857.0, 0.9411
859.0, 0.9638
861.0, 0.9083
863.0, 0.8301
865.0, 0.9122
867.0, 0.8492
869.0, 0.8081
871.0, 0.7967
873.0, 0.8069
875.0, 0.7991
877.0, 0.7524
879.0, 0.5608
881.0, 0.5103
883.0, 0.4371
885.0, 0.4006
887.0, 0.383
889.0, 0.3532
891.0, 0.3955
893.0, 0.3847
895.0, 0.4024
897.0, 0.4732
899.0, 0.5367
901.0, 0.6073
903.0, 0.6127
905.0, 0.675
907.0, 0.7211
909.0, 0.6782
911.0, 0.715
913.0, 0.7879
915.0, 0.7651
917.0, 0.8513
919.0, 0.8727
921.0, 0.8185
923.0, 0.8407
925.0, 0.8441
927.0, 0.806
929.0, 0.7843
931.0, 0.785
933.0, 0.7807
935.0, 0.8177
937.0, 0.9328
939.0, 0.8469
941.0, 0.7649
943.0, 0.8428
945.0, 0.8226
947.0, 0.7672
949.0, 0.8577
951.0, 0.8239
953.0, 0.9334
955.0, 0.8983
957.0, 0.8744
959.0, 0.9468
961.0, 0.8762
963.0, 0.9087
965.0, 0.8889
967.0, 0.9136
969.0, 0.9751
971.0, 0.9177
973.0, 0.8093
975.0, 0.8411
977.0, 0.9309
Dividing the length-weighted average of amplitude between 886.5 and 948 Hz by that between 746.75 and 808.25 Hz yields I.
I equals 0.52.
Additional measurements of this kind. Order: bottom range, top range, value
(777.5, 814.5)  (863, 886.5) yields 0.59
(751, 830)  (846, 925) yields 0.59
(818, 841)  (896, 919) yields 0.79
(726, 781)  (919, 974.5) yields 0.59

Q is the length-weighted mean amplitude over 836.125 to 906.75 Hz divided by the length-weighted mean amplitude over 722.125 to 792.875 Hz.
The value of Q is 0.5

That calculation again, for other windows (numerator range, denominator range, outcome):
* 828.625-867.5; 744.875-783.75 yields 0.62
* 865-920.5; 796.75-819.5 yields 0.65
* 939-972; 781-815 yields 0.77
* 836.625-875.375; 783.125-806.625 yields 0.77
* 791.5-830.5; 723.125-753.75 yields 0.68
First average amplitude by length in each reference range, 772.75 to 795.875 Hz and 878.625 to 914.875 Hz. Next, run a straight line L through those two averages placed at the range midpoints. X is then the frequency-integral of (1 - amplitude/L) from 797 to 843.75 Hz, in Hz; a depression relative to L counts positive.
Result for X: 7.6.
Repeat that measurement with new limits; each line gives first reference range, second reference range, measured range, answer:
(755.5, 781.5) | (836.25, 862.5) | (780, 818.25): 4.5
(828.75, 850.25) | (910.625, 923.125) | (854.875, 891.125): 6.4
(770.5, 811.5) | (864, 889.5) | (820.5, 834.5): 1.7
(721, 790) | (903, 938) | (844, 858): 1.4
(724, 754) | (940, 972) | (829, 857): 6.3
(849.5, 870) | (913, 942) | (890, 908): 6.8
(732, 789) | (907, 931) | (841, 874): 4.5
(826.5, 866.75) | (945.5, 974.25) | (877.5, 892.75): 7.7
